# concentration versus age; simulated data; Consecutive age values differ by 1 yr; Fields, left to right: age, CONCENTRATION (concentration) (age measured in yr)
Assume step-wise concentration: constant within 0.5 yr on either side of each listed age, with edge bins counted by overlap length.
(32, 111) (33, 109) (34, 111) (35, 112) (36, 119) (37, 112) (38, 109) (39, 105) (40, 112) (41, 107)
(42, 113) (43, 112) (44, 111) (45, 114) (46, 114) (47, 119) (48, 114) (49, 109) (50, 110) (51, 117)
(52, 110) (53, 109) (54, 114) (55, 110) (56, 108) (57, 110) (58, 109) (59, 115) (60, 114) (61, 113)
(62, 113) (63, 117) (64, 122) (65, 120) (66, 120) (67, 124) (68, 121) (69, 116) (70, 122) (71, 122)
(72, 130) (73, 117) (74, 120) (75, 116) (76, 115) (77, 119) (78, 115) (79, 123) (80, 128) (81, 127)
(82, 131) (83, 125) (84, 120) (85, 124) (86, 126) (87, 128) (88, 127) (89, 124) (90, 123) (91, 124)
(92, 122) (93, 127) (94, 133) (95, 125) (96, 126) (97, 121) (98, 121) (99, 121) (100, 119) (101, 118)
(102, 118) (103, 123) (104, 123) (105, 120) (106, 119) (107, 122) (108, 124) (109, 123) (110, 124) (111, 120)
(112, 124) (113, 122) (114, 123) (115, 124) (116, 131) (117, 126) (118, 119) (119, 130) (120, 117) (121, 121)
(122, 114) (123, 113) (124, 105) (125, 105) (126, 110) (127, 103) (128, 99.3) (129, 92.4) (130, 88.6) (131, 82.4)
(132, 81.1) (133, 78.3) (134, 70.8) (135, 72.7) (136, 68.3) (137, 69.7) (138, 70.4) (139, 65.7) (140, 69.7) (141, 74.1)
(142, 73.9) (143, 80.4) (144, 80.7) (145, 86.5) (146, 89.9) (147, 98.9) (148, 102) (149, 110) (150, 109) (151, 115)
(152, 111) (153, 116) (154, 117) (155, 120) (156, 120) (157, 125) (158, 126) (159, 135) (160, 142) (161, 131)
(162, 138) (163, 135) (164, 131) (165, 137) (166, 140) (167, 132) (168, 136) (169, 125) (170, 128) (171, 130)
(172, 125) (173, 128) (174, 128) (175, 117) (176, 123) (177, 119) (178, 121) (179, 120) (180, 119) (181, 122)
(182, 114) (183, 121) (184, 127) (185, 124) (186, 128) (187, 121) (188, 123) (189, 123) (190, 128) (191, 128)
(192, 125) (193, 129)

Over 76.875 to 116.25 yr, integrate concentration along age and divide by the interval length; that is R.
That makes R 123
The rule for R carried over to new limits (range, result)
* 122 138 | 89.5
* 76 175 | 114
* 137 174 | 112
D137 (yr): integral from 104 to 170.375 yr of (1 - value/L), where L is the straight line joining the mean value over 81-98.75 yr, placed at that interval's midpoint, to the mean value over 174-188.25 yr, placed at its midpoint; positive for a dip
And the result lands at 7.5 yr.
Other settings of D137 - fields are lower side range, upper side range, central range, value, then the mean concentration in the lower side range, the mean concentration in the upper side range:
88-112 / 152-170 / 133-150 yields 6.17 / 123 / 129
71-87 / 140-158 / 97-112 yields -0.82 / 123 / 102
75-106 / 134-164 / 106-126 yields -1.10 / 123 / 102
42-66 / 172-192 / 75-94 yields -1.34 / 113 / 123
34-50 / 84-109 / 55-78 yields -0.03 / 112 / 123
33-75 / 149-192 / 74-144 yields 4.81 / 114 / 125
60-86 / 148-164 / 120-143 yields 6.42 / 121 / 123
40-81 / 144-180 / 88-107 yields -0.78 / 116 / 121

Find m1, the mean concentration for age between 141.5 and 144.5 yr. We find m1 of 78.3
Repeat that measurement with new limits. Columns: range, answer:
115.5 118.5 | 125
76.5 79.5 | 119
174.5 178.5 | 120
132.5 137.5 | 72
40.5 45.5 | 111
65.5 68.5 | 122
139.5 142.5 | 72.6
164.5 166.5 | 138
